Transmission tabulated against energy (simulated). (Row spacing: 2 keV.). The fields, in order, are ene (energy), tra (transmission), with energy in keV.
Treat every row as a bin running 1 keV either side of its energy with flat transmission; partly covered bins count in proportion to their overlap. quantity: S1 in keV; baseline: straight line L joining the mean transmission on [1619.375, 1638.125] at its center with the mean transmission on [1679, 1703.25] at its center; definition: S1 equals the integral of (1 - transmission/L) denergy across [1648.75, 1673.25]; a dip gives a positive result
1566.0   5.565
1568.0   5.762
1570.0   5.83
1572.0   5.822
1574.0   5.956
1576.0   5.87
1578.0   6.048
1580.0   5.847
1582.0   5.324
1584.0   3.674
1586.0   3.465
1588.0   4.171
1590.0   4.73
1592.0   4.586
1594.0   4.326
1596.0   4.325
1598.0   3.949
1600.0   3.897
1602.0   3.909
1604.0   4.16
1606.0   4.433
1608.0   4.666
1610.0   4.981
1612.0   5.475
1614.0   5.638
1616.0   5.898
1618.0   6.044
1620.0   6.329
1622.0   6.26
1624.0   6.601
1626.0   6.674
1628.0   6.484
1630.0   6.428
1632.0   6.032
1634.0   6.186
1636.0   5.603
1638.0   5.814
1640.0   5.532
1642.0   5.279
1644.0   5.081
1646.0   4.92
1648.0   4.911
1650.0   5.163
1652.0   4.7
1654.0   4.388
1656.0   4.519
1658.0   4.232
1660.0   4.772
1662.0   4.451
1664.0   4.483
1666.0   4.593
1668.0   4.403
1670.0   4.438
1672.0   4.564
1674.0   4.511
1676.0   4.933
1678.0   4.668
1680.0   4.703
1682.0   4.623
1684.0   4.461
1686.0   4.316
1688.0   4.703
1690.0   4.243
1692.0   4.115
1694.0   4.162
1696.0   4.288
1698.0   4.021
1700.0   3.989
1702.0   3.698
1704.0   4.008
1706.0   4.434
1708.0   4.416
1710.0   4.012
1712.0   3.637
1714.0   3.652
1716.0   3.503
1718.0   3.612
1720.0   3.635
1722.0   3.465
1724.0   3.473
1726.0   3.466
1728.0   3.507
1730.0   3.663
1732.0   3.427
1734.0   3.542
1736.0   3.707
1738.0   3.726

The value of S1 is 3.1 keV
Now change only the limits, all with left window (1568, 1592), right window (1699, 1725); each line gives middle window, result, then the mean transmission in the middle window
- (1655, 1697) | -3.1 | 4.48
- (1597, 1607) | 1.8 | 4.07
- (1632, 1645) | -3.0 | 5.62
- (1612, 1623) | -2.8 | 5.98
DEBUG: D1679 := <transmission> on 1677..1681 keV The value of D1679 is 4.69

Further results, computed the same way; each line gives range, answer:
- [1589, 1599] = 4.38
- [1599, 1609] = 4.21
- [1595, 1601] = 4.06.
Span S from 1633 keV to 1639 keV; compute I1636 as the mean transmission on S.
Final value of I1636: 5.87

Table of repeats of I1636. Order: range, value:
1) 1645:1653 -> 4.92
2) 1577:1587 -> 4.87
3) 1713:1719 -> 3.59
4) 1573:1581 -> 5.93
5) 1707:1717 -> 3.84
